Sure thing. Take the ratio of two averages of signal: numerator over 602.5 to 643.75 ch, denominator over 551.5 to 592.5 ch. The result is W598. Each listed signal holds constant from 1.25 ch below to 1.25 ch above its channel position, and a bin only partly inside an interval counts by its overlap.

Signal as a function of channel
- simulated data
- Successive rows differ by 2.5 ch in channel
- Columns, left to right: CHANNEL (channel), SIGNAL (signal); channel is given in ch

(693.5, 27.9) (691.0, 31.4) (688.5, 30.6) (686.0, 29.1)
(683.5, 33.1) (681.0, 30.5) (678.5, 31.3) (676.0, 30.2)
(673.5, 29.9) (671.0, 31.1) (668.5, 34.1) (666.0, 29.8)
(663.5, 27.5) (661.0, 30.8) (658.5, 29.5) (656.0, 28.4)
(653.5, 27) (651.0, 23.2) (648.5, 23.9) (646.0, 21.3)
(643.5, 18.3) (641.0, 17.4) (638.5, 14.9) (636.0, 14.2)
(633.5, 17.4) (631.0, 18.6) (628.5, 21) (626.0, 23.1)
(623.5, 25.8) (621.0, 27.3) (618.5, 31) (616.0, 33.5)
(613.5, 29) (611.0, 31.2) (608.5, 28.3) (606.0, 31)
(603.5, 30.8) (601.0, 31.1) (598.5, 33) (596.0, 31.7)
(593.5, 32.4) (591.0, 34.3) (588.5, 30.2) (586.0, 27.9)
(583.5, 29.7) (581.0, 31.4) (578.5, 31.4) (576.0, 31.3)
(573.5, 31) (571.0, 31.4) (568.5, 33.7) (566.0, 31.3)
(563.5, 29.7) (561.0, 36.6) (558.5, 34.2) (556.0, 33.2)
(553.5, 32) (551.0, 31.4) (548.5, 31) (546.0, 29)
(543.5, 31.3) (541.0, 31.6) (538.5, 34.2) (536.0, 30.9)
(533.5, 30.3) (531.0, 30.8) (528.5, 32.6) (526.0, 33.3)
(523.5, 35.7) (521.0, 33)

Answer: 0.77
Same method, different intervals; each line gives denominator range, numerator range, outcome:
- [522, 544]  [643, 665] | 0.80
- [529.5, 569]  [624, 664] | 0.70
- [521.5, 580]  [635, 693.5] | 0.84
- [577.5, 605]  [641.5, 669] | 0.84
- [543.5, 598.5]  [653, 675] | 0.94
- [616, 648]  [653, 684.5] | 1.41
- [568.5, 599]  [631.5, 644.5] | 0.53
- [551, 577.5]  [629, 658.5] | 0.64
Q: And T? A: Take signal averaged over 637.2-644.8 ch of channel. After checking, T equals 16.9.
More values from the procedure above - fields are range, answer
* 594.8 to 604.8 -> 31.6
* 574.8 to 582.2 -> 31.4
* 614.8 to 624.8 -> 29.3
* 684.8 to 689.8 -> 29.9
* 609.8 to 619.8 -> 31.2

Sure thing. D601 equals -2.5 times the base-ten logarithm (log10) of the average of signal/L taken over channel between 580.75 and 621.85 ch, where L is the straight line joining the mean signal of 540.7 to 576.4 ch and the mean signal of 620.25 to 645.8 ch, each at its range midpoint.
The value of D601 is -0.24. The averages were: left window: 31.9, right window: 19.7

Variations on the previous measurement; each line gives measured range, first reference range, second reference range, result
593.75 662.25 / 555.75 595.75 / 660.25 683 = 0.209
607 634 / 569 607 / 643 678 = 0.134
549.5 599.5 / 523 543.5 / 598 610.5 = -0.018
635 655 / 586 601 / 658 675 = 0.459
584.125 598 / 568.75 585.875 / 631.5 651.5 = -0.111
